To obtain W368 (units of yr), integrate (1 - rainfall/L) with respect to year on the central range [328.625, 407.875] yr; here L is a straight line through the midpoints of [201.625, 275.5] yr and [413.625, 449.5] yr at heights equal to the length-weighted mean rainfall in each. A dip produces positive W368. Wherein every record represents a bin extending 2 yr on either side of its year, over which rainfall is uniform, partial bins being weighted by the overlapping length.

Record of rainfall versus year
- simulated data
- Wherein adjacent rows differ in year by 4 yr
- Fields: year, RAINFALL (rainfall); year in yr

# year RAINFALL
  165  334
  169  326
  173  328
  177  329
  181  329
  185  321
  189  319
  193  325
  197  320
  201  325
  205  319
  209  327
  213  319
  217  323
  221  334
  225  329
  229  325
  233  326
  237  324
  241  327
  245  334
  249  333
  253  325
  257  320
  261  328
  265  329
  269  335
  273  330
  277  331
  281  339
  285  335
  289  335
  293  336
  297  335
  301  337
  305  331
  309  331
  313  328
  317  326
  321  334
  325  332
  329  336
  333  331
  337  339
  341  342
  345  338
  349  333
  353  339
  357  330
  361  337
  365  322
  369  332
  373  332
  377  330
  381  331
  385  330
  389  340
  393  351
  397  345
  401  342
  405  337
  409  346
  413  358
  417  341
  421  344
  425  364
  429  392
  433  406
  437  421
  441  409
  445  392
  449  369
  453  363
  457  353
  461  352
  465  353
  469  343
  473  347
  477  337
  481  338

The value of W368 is 6.0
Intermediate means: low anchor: 327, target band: 336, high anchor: 382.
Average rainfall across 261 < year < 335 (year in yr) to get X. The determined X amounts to 333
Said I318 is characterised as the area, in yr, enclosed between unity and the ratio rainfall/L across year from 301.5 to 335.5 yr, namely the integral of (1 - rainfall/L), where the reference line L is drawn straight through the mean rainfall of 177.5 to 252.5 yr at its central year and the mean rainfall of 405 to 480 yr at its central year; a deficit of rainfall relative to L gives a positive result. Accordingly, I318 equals 1.2 yr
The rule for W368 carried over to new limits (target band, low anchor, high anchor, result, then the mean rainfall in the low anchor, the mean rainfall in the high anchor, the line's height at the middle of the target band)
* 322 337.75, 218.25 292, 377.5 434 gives 0.3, 330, 350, 340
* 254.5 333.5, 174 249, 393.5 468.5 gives 2.0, 326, 365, 340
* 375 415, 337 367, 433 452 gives 2.5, 335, 397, 364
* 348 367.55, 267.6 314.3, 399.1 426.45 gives 0.5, 334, 347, 341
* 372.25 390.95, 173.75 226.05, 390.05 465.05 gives 1.3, 325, 365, 357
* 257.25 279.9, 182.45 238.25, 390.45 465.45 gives 0.3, 324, 365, 335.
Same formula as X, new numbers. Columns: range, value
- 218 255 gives 328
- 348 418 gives 338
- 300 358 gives 334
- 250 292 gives 331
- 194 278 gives 327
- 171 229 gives 325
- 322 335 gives 333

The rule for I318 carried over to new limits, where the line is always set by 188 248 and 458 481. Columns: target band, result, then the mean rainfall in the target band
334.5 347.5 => -0.1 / 339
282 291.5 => -0.1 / 335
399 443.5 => -3.5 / 369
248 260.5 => 0.1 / 326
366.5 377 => 0.2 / 331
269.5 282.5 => -0.1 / 333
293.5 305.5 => -0.1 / 335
